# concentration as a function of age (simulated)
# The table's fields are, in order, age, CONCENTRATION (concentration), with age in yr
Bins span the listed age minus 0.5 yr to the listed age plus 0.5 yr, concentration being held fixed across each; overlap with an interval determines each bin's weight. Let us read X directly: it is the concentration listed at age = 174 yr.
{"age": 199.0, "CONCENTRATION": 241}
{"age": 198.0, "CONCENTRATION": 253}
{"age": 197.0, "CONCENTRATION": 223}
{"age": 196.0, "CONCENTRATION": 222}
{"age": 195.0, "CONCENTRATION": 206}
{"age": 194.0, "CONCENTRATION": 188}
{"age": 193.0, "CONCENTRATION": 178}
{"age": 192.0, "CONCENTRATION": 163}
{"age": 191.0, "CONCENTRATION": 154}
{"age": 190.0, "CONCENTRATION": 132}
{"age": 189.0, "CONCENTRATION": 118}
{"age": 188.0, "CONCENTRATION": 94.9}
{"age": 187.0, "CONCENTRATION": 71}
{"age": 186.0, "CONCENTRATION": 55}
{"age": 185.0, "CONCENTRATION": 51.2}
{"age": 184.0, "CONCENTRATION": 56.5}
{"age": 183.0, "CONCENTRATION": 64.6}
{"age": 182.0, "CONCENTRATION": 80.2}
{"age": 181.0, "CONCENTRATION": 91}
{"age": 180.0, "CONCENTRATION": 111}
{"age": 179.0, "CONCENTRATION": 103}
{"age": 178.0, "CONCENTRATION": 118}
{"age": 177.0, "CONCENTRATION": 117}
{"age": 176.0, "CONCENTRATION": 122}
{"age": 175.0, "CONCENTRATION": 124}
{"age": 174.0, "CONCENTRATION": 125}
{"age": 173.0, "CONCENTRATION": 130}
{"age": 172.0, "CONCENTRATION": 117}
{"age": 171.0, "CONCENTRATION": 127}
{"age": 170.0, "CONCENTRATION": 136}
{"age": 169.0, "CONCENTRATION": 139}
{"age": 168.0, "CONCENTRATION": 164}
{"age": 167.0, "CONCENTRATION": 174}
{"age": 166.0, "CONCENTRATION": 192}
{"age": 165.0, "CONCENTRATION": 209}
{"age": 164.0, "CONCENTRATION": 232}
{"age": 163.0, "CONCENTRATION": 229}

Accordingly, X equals 125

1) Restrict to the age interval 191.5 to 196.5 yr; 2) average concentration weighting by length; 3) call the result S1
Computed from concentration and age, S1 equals 191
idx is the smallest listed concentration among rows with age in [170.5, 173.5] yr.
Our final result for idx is 117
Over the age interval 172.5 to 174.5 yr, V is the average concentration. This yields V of 128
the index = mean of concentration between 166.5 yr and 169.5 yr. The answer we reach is 159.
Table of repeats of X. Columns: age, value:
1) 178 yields 118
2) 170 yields 136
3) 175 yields 124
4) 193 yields 178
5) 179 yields 103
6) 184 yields 56.5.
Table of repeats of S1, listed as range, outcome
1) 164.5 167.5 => 192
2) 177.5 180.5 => 111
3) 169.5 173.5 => 128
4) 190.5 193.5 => 165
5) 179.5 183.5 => 86.7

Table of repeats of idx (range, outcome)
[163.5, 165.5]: 209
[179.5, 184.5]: 56.5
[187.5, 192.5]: 94.9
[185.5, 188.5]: 55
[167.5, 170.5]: 136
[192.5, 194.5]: 178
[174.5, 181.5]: 91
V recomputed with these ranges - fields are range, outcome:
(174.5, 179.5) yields 117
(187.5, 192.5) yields 132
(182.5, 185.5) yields 57.4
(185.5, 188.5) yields 73.6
